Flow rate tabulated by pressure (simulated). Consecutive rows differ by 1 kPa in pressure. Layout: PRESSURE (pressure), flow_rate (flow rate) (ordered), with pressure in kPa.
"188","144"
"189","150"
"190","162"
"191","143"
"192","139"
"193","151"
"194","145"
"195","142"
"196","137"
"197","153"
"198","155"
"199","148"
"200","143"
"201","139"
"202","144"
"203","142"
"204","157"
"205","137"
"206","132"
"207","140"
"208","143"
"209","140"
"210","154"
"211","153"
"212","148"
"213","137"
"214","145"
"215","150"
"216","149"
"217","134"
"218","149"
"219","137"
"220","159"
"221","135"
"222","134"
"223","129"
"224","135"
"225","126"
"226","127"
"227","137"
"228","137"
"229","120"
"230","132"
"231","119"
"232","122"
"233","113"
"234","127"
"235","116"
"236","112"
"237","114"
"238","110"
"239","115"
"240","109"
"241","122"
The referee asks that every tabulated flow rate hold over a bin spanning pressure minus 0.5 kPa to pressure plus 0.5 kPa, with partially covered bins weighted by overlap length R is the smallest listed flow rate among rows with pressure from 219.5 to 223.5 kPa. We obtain 129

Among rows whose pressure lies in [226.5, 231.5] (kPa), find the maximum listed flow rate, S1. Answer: 137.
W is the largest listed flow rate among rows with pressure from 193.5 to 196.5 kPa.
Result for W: 145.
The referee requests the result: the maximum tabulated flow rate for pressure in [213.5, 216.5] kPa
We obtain 150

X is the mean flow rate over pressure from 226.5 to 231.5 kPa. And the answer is 129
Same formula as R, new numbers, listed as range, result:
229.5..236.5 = 112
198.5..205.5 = 137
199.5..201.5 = 139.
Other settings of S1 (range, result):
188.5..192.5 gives 162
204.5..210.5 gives 154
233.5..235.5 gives 127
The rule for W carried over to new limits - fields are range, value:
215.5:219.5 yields 149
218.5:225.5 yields 159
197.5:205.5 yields 157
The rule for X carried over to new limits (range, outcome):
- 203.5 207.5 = 142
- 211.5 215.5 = 145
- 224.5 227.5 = 130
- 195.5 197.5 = 145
